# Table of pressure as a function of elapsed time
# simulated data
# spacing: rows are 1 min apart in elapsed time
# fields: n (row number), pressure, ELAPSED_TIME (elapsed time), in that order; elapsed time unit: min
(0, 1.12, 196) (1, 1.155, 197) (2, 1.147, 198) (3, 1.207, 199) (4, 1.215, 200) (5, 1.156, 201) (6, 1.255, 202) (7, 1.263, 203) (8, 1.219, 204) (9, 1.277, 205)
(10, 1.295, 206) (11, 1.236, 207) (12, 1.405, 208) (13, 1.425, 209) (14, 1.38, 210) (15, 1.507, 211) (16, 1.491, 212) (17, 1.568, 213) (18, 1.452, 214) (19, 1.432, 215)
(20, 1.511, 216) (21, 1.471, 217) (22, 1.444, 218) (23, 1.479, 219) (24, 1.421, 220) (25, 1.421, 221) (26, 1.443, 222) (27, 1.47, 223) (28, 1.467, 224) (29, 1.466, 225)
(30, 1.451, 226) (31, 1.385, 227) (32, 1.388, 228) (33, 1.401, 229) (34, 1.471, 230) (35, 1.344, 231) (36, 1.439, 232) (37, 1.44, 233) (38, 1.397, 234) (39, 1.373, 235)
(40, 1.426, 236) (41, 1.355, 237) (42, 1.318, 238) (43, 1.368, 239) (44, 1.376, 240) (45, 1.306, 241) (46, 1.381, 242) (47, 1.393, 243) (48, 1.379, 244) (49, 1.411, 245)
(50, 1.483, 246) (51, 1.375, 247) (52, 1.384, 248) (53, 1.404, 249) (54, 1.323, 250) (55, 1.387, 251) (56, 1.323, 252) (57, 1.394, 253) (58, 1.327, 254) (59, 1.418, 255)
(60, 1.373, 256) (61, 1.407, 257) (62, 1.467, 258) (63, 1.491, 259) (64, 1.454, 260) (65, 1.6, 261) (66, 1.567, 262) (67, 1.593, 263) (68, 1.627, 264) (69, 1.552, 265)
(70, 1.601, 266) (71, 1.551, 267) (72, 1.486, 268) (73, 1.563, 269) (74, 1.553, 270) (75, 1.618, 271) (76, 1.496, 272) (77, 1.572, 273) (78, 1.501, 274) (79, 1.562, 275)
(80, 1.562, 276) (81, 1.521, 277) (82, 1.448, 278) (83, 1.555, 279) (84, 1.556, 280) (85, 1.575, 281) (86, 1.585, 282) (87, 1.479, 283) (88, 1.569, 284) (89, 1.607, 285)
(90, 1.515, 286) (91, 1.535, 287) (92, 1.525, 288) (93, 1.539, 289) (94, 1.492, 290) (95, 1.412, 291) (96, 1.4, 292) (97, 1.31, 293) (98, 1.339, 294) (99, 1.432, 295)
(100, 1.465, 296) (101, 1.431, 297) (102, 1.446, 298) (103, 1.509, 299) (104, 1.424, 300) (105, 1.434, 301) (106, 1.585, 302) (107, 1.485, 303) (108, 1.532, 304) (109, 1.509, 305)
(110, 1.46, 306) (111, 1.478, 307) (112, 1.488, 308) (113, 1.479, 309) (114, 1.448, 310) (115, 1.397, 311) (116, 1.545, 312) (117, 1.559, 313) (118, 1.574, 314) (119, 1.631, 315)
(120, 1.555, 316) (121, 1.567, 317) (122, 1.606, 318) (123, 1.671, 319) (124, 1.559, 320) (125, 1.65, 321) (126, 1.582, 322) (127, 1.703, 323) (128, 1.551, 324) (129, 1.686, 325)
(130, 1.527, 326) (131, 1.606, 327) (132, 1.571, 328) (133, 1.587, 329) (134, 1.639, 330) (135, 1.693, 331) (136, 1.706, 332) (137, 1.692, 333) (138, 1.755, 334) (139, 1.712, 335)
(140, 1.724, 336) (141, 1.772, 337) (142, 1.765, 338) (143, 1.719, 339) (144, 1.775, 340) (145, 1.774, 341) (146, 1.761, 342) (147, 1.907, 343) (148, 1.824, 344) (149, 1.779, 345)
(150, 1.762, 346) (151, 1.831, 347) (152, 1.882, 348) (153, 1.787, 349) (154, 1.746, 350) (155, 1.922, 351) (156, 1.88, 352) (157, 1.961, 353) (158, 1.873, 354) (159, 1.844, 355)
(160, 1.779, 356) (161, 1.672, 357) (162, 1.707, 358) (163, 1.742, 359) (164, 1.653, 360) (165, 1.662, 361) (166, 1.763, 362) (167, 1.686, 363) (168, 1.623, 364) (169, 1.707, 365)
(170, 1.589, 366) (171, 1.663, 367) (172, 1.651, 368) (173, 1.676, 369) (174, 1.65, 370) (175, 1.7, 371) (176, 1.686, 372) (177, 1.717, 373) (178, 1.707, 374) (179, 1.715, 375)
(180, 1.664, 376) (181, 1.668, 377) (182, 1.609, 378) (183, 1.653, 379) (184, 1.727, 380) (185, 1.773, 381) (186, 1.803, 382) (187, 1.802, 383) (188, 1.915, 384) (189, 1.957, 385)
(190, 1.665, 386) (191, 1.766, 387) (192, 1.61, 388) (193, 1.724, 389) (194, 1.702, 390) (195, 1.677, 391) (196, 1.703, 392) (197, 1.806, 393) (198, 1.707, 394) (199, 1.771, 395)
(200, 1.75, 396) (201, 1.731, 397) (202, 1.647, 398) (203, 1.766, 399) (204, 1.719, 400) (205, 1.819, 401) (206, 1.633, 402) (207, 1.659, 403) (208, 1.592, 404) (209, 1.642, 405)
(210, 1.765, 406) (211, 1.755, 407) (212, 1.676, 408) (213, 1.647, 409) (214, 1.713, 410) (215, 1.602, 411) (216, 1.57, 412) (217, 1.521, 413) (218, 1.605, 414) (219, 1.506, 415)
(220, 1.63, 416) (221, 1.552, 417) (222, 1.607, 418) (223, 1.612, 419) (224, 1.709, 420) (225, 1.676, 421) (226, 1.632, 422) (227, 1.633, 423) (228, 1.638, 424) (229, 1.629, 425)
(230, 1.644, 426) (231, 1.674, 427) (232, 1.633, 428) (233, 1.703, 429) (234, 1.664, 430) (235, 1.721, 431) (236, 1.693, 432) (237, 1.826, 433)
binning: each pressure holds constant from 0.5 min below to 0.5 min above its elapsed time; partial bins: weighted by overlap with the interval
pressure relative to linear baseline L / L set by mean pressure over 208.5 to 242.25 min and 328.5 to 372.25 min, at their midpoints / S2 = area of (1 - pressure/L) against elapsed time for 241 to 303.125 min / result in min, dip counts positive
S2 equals 2.6 min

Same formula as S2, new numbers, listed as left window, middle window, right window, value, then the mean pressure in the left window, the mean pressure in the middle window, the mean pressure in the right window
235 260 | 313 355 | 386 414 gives -4.1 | 1.39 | 1.71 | 1.69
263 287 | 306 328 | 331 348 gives 1.7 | 1.55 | 1.56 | 1.77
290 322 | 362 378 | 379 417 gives -0.3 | 1.5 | 1.67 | 1.7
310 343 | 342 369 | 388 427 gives -1.8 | 1.65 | 1.76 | 1.67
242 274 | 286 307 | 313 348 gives 1.6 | 1.47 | 1.46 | 1.68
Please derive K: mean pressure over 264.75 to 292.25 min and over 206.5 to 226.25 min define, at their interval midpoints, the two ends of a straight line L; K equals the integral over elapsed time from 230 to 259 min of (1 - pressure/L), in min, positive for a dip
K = 1.9 min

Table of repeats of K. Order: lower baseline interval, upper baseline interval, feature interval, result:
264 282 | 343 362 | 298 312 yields 1.43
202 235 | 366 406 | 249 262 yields 0.52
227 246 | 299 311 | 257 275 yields -1.44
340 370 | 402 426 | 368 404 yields -0.55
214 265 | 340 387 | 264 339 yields 1.67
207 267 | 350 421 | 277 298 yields 0.51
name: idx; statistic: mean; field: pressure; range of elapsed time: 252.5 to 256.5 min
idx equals 1.38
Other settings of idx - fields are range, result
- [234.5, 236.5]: 1.4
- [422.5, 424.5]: 1.64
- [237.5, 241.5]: 1.34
